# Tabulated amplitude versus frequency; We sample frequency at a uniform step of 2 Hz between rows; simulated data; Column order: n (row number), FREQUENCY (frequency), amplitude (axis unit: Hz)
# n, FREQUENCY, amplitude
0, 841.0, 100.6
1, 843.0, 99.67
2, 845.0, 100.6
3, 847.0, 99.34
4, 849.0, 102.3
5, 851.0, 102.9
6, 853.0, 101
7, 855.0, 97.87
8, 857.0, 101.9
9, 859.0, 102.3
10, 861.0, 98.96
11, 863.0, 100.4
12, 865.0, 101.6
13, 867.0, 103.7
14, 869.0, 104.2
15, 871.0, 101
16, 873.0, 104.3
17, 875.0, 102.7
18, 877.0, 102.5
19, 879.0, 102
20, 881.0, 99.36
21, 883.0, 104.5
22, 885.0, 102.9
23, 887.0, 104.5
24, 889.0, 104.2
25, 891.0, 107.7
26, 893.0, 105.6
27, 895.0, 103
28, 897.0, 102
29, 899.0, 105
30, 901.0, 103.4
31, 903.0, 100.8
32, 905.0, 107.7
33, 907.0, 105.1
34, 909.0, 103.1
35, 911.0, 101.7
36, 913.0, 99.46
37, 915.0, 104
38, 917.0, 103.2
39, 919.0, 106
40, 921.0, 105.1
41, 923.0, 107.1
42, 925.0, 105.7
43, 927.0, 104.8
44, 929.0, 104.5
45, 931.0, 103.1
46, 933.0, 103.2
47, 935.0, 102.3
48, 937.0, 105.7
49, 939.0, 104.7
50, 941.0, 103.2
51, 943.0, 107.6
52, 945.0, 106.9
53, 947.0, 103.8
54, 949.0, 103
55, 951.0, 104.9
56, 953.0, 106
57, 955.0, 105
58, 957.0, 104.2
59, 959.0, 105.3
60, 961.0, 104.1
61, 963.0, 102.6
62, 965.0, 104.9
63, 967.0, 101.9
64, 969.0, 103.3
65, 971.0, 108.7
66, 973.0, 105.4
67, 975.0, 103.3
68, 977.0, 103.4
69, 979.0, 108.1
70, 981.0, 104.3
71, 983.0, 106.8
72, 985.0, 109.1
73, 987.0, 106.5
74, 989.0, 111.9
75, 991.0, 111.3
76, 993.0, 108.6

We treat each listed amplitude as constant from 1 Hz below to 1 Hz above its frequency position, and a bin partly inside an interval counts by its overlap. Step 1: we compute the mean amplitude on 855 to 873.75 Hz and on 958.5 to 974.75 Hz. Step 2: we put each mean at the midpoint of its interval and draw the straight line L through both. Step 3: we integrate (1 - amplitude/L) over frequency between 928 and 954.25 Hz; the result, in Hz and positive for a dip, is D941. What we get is -0.2 Hz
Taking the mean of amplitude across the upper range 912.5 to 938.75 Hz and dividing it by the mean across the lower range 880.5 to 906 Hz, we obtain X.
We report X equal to 1.0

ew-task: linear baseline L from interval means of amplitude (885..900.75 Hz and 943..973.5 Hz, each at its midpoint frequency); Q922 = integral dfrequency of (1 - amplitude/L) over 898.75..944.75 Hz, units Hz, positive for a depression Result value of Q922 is 0.1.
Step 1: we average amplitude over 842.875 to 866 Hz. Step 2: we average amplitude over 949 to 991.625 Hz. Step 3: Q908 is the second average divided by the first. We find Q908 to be 1.05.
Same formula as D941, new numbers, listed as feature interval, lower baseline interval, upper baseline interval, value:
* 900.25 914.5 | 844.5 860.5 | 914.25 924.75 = 0.2 Hz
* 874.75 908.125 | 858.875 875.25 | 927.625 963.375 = -0.3 Hz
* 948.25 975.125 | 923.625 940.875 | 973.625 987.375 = 0.2 Hz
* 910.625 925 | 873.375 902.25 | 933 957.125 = 0.0 Hz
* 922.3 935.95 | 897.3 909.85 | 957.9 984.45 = 0.0 Hz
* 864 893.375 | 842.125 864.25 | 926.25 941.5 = -0.5 Hz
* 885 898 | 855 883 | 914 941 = -0.2 Hz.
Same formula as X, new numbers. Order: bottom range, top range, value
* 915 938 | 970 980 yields 1.01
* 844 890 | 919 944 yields 1.03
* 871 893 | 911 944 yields 1.01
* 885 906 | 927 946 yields 1.00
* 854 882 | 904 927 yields 1.03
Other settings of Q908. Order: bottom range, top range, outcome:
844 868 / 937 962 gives 1.04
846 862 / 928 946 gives 1.04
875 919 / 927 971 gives 1.01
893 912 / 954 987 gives 1.01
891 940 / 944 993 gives 1.02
